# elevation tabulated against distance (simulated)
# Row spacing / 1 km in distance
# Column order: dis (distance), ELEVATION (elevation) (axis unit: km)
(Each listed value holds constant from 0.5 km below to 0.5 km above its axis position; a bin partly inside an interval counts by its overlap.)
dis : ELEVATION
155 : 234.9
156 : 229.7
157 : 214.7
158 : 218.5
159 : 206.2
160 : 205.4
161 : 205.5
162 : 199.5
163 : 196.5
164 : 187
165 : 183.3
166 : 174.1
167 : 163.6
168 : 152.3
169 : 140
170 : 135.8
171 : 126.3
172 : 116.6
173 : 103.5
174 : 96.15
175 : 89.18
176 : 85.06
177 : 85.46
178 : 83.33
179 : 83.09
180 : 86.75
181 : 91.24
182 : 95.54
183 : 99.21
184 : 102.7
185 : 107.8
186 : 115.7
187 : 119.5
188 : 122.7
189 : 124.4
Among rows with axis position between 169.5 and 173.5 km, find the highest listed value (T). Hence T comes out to 135.8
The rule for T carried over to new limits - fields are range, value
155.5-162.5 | 229.7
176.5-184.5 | 102.7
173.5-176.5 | 96.15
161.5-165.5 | 199.5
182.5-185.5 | 107.8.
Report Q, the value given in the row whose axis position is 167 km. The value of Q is 163.6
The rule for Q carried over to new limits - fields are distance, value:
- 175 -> 89.18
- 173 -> 103.5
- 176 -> 85.06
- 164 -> 187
